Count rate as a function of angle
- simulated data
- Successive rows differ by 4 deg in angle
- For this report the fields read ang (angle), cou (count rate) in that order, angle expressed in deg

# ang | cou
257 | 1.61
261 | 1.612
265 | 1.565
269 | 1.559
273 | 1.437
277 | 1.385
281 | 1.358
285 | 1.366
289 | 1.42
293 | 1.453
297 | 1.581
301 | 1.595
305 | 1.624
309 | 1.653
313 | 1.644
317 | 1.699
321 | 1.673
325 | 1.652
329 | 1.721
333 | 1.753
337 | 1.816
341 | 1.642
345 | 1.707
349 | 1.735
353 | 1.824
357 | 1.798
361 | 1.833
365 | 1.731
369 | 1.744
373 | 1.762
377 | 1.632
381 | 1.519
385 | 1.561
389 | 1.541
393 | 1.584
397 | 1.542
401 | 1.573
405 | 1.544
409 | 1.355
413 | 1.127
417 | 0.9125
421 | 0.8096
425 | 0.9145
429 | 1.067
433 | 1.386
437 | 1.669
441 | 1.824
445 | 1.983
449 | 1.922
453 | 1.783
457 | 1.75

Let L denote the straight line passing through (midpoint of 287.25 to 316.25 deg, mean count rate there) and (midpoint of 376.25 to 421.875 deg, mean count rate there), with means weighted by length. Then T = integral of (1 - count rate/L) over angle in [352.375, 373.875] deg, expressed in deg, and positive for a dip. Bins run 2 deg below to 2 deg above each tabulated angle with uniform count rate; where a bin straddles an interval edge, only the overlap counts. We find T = -4.6 deg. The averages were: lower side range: 1.57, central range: 1.78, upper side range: 1.4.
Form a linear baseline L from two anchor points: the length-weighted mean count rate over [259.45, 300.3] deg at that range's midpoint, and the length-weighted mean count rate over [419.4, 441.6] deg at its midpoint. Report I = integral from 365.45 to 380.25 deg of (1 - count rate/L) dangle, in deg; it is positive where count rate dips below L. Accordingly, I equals -4.0 deg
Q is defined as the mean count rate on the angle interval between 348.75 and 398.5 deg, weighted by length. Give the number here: 1.68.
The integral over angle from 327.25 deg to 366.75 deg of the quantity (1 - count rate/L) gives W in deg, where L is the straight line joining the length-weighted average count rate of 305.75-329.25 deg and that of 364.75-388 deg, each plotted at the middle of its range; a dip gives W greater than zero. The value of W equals -2.4 deg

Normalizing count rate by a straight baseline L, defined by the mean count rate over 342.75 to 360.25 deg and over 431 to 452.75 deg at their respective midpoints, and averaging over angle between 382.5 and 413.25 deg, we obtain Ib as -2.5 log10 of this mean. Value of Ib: 0.18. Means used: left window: 1.77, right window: 1.76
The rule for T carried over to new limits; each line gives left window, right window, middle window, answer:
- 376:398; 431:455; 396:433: 10.0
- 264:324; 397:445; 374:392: -2.4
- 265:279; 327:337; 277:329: 2.0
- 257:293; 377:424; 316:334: -3.3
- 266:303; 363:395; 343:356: -1.5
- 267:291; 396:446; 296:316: -3.1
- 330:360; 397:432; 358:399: -4.6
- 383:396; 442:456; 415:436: 8.5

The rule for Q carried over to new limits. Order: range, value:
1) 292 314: 1.6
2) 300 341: 1.68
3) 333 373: 1.76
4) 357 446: 1.48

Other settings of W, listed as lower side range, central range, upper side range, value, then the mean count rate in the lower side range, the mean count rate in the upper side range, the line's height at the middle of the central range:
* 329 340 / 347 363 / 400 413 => -1.27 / 1.76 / 1.43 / 1.67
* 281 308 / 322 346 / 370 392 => -2.53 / 1.5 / 1.61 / 1.55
